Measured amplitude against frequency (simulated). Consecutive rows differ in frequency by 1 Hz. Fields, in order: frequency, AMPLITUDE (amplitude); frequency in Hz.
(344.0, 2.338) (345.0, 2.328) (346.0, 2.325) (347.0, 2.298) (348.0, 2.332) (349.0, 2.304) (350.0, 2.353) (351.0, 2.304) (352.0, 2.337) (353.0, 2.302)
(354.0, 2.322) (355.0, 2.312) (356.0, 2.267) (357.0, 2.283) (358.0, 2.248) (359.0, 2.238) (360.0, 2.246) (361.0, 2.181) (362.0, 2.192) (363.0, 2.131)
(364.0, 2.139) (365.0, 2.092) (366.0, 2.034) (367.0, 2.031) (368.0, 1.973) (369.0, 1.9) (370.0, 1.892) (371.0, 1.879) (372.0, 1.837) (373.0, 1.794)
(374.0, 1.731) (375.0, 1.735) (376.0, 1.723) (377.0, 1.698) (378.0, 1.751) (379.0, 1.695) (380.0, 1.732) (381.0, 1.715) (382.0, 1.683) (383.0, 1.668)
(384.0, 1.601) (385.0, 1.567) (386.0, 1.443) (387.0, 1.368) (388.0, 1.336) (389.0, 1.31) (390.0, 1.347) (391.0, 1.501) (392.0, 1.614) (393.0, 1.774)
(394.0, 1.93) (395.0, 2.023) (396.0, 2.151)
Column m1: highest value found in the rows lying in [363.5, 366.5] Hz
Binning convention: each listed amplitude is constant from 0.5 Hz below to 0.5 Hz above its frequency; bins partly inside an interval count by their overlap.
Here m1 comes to 2.139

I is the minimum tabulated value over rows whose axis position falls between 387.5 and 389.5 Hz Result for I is 1.31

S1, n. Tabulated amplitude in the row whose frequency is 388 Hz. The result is 1.336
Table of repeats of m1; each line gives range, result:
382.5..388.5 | 1.668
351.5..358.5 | 2.337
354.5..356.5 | 2.312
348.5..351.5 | 2.353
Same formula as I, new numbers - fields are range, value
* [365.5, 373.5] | 1.794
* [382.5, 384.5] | 1.601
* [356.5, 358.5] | 2.248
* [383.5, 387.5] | 1.368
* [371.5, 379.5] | 1.695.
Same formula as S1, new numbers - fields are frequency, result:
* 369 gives 1.9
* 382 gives 1.683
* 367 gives 2.031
